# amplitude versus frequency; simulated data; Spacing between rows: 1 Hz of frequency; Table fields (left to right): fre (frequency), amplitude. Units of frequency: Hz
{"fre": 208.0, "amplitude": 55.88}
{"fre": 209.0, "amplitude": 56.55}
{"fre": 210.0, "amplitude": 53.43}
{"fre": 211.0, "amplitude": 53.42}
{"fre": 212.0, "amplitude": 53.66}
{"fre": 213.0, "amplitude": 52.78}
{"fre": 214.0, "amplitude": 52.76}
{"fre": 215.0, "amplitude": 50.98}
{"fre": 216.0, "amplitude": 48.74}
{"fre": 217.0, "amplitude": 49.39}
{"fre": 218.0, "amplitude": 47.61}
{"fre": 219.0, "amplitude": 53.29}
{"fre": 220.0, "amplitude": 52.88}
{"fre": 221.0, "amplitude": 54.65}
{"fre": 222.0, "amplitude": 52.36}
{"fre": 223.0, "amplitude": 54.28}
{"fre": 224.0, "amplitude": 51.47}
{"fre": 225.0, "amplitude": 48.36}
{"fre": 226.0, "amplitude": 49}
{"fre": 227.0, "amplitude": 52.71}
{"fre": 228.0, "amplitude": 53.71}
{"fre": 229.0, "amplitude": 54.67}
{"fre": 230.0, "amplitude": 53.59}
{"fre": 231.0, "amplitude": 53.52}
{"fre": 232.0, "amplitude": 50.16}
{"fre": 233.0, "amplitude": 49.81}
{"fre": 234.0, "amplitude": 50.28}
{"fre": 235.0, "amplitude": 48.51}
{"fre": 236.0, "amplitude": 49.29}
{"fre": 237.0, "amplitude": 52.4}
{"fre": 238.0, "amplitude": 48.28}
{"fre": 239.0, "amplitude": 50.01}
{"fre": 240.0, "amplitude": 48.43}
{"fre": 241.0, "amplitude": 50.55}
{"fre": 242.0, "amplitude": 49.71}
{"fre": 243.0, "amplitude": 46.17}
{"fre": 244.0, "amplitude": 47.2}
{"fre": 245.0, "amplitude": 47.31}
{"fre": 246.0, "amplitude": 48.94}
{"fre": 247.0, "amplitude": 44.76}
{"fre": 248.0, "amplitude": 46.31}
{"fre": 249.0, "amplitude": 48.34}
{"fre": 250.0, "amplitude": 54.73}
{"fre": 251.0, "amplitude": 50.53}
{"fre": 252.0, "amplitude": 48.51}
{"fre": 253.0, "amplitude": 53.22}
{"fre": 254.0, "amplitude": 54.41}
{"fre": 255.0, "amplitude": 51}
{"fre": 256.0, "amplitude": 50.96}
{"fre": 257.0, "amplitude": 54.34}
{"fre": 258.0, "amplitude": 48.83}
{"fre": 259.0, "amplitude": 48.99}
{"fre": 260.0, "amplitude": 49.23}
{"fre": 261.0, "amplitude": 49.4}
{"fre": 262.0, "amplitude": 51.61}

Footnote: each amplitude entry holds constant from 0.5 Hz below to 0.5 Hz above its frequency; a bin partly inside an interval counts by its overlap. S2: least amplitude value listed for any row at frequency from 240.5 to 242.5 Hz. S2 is 49.71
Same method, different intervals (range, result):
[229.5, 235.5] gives 48.51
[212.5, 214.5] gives 52.76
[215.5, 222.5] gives 47.61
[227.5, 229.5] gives 53.71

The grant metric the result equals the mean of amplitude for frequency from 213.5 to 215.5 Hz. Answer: 51.9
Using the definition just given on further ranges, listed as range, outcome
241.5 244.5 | 47.7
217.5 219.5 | 50.5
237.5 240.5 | 48.9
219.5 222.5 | 53.3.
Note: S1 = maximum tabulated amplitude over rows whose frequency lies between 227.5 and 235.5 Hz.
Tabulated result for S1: 54.67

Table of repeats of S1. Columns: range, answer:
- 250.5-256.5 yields 54.41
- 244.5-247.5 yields 48.94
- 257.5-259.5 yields 48.99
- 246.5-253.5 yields 54.73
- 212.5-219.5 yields 53.29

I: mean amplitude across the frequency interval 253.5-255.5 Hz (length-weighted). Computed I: 52.7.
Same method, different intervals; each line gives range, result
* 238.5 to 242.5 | 49.7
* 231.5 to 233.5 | 50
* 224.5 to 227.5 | 50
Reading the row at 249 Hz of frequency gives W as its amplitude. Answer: 48.34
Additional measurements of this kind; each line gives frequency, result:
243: 46.17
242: 49.71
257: 54.34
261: 49.4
